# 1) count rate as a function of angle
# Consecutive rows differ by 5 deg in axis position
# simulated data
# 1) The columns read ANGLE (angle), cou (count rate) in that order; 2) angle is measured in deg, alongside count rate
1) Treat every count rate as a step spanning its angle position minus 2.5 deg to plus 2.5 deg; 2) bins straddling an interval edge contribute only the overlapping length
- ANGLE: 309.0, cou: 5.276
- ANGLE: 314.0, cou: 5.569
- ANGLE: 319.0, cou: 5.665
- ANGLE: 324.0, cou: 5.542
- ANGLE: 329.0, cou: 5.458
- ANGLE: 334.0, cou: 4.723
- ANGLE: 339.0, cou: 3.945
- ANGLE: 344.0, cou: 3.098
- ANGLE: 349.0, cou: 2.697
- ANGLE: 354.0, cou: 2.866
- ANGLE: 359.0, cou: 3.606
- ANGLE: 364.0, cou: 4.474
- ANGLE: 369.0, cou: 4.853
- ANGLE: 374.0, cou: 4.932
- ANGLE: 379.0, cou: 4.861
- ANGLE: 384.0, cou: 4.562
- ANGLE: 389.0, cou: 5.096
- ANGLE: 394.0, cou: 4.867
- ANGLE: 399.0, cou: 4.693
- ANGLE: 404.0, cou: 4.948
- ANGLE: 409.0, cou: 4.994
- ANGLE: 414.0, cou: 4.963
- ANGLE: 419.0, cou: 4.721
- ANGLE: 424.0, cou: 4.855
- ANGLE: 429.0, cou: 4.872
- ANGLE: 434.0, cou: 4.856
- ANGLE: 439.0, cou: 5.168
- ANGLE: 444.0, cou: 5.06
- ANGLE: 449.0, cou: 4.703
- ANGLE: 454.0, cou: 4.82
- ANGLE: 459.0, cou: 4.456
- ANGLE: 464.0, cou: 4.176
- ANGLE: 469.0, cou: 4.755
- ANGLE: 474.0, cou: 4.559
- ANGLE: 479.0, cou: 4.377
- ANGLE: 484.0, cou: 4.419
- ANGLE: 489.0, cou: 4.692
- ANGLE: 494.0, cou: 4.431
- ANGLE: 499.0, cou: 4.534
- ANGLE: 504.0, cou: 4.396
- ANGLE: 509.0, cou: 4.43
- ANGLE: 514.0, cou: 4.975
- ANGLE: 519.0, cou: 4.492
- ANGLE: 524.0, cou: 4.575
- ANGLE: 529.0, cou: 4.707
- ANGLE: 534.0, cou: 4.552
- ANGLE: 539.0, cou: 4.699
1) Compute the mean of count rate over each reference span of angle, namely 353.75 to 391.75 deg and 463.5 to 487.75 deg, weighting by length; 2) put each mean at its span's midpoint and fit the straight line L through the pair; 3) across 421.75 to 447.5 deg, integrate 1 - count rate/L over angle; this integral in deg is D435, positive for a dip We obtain -2.6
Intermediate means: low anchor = 4.5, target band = 4.95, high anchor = 4.49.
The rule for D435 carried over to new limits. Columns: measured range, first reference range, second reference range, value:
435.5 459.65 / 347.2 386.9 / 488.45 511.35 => -2.9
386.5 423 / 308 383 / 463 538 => -3.1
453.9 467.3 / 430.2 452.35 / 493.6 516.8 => 1.1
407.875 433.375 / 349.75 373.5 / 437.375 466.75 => -2.4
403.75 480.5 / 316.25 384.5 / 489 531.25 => -4.8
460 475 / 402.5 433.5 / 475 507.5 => 0.4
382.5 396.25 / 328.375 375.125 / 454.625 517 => -2.4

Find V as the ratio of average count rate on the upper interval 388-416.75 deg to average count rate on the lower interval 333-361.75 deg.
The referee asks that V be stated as 1.4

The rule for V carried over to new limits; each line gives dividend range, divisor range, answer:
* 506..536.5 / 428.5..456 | 0.94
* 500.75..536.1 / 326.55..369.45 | 1.17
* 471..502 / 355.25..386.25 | 1.01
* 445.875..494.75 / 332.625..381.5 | 1.14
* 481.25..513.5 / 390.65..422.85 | 0.93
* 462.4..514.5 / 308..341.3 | 0.87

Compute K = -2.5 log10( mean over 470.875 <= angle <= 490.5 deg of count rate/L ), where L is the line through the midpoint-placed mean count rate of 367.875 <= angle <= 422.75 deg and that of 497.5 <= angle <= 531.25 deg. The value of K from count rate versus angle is 0.04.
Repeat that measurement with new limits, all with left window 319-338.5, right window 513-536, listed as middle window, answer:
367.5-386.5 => 0.05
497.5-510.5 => 0.06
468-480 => 0.05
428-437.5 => 0.00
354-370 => 0.25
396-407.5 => 0.03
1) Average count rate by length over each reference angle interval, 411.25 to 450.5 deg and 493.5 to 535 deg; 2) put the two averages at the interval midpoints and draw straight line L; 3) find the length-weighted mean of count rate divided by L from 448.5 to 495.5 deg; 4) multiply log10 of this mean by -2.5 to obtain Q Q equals 0.05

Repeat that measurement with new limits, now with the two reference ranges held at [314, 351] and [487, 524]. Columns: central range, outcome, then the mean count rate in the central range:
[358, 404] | -0.04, 4.71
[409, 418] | -0.09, 4.93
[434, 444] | -0.11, 5.06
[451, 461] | -0.02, 4.65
